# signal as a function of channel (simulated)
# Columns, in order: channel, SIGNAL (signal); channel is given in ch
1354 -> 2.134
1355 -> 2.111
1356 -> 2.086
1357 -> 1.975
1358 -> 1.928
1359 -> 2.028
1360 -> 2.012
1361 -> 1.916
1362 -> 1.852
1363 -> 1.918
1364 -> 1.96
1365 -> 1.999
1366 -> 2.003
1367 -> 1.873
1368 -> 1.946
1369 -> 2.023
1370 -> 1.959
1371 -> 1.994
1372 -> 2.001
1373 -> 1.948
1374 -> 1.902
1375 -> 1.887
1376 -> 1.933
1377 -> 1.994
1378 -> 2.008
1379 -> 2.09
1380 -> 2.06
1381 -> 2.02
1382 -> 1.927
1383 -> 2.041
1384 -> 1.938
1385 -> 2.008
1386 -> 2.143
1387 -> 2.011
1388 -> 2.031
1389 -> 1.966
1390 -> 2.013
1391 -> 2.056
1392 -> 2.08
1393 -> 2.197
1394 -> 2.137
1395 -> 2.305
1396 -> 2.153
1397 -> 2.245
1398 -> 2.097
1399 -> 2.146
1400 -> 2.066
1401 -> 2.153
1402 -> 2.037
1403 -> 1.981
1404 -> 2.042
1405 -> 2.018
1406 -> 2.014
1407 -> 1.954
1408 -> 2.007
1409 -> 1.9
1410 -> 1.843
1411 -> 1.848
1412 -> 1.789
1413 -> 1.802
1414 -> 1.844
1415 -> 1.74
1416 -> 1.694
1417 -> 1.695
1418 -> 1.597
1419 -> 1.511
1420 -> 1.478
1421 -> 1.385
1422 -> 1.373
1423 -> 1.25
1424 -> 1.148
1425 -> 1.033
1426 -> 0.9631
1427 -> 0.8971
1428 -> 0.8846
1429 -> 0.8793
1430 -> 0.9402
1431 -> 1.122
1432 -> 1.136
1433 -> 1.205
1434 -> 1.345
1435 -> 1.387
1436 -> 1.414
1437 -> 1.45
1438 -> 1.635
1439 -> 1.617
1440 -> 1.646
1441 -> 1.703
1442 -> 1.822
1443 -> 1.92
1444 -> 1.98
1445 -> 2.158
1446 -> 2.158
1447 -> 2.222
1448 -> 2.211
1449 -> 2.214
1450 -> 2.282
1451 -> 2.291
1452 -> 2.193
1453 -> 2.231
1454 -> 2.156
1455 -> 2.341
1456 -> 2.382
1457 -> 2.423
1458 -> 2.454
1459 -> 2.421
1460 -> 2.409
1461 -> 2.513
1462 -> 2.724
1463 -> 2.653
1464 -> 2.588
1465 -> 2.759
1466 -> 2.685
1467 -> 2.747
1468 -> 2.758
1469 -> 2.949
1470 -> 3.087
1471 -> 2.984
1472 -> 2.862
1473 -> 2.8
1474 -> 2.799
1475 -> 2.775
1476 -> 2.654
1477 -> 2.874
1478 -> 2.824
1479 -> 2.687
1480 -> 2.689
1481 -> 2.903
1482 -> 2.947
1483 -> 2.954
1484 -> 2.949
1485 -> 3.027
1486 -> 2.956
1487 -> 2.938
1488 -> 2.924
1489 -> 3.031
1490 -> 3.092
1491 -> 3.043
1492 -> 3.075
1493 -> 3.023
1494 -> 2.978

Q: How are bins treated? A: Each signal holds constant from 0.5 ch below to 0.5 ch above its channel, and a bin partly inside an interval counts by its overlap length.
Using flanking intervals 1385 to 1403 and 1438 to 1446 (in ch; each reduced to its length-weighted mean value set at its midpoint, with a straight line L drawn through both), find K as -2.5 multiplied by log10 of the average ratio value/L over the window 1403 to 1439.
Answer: 0.29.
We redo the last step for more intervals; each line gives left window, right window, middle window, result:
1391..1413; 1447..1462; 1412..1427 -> 0.41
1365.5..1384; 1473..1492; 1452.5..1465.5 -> 0.10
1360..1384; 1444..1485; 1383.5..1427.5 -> 0.19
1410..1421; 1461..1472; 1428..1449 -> 0.35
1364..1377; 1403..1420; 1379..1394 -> -0.07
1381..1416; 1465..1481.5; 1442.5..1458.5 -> 0.16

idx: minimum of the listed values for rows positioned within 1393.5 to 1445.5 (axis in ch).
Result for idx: 0.8793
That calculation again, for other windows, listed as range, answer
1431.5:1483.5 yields 1.136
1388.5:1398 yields 1.966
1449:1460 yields 2.156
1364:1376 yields 1.873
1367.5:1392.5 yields 1.887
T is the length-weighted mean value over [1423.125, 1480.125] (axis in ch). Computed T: 2.1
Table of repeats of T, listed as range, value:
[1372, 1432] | 1.8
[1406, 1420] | 1.78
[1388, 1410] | 2.07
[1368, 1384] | 1.98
